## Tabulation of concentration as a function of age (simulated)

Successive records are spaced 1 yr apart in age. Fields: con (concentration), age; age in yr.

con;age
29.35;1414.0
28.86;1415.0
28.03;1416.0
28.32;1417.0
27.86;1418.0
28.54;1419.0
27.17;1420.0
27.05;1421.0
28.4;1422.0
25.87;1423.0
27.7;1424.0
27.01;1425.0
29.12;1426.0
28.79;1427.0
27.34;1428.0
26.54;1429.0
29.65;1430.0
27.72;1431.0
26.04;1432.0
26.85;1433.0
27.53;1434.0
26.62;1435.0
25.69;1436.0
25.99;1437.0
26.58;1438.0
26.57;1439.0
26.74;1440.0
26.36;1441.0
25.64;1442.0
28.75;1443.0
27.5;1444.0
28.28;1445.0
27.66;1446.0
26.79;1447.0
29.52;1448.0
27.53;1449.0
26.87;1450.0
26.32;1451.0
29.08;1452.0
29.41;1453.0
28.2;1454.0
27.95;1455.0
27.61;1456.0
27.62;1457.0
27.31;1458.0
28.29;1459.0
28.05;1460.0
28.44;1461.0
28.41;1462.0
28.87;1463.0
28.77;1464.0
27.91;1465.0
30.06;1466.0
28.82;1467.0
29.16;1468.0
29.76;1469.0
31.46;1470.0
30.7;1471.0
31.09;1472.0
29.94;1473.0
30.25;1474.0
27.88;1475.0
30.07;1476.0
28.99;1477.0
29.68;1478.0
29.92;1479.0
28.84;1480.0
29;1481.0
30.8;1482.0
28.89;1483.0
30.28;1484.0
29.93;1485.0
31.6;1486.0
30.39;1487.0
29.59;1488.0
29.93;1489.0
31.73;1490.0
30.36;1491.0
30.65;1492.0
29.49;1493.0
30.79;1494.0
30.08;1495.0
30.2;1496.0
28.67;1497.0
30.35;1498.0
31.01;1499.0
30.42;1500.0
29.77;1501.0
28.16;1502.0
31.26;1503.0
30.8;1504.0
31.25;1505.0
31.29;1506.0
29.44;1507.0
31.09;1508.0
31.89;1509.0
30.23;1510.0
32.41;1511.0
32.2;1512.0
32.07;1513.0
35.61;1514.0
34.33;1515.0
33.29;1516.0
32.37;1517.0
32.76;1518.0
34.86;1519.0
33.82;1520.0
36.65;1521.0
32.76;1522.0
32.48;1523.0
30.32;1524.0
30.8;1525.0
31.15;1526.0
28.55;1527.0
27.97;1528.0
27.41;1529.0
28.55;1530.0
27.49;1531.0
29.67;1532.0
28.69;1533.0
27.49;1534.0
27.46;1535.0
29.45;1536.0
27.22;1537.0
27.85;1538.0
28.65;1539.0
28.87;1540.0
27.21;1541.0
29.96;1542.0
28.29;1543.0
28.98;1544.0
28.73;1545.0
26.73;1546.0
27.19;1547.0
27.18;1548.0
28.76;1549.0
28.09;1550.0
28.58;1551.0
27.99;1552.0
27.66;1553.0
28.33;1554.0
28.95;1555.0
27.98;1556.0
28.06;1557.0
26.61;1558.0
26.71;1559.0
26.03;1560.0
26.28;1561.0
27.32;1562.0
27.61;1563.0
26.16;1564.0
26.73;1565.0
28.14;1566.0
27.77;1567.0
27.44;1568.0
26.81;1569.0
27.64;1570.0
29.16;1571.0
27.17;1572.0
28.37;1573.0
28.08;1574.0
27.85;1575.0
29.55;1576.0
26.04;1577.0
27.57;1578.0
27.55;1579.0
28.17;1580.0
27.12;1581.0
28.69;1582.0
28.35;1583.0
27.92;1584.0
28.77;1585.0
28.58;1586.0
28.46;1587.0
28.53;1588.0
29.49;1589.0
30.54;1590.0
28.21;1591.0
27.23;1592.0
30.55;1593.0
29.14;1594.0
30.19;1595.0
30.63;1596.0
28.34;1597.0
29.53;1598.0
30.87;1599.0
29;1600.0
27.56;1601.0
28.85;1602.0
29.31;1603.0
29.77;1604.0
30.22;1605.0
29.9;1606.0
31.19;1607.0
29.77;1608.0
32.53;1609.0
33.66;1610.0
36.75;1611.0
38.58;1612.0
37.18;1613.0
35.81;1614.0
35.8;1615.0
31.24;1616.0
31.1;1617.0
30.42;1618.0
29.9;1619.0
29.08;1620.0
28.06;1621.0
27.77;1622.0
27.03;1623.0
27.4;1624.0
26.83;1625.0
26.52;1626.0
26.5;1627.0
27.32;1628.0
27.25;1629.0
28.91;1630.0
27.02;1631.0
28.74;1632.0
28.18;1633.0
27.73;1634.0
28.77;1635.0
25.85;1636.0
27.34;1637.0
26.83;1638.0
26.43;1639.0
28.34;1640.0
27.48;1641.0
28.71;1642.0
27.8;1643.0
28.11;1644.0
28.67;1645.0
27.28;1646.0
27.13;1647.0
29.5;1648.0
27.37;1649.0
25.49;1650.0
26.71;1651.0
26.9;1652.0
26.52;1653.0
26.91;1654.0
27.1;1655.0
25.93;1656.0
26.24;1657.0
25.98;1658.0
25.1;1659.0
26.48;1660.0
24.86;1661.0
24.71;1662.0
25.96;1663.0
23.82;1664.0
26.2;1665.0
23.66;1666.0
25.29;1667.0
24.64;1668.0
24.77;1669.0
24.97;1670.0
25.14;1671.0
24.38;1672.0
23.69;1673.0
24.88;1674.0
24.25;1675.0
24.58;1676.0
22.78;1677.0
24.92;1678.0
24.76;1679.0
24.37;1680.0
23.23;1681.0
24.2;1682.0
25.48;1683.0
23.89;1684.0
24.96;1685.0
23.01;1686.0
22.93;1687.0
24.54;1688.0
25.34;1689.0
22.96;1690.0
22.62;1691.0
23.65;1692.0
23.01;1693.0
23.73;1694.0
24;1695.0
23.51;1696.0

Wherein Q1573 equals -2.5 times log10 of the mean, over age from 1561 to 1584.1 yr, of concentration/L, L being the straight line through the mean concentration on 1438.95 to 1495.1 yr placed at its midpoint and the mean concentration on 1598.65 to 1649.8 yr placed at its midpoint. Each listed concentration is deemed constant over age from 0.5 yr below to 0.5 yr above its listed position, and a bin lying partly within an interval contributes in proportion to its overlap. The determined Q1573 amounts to 0.060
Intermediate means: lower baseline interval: 29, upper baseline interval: 29.4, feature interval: 27.7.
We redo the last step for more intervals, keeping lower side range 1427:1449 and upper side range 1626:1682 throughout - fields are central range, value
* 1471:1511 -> -0.12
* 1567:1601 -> -0.08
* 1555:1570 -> -0.02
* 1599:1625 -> -0.18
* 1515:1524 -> -0.24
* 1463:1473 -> -0.10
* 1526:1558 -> -0.06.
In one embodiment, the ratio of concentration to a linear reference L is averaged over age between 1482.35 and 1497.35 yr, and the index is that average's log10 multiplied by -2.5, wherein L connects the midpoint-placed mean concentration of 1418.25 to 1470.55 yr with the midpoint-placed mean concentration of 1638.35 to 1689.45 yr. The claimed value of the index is -0.11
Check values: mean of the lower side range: 27.8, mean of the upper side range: 25.6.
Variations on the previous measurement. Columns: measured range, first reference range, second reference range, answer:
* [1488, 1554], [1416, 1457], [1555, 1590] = -0.091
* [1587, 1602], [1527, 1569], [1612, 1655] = -0.038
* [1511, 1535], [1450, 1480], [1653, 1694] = -0.131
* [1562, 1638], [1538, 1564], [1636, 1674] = -0.078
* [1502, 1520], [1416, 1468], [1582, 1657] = -0.141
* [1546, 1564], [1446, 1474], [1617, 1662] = 0.018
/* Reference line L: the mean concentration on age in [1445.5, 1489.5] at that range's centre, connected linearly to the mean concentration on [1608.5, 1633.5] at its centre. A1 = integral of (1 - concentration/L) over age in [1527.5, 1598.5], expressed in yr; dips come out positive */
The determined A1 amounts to 4.17 yr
